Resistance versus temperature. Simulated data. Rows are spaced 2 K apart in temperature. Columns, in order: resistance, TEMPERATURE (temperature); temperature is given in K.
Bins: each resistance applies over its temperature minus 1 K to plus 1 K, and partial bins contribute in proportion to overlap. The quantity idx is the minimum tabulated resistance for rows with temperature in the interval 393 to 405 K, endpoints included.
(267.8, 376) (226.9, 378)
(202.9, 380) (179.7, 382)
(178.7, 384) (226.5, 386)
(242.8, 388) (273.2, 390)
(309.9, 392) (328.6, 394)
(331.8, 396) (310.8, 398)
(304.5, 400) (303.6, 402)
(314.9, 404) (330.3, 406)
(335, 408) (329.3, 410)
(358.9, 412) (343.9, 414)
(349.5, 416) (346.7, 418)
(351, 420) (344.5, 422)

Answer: 303.6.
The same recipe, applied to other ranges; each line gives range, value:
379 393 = 178.7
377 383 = 179.7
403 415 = 314.9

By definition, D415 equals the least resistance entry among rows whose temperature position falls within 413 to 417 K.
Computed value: 343.9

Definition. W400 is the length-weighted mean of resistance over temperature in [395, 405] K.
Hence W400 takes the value 313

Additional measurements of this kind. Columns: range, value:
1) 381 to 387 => 195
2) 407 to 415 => 342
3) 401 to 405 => 309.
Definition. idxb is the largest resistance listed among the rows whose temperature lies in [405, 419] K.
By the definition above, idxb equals 358.9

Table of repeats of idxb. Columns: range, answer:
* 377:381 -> 226.9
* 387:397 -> 331.8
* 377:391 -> 273.2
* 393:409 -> 335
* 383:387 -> 226.5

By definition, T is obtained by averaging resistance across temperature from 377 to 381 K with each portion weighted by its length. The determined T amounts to 215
